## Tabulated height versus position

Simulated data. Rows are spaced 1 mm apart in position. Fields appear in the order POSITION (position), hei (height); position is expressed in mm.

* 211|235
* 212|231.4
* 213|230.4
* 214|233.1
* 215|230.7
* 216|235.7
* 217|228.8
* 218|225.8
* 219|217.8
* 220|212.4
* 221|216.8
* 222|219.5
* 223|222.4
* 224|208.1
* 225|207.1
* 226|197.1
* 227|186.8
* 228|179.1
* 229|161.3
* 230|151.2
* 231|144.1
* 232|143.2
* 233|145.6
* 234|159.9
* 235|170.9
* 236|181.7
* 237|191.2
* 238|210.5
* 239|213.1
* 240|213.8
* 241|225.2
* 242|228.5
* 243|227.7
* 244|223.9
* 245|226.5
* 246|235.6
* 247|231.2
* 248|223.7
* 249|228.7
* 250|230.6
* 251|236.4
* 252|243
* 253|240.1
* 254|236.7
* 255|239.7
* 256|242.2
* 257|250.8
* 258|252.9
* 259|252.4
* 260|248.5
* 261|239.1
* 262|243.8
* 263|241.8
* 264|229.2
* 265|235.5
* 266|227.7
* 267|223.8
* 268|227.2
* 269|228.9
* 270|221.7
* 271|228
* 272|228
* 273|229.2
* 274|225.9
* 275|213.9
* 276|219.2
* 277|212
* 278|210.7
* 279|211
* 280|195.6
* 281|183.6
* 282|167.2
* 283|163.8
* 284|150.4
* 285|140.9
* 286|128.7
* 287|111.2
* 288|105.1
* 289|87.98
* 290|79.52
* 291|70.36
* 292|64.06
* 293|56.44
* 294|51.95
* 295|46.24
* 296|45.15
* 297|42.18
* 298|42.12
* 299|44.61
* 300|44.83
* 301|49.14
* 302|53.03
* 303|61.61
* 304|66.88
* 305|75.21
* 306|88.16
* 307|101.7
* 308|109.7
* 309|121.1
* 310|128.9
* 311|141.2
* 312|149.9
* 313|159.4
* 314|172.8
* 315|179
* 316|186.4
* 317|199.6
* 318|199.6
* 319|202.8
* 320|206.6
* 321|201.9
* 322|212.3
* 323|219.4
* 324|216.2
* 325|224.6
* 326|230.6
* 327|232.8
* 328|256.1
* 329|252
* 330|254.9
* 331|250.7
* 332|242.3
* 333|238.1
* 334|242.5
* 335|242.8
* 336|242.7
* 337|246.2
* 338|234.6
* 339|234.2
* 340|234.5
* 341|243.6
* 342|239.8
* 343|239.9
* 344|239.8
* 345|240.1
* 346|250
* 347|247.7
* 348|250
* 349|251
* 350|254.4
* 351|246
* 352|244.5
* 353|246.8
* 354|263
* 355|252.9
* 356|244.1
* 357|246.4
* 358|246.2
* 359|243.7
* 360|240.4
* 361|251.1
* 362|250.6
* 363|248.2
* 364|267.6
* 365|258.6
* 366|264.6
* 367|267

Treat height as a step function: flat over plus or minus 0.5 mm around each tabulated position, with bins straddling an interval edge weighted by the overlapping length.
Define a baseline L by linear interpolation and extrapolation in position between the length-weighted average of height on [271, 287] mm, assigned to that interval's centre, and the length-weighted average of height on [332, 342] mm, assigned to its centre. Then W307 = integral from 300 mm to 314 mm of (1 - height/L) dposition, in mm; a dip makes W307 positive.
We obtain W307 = 7.4 mm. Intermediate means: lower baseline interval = 191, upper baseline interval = 240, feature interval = 101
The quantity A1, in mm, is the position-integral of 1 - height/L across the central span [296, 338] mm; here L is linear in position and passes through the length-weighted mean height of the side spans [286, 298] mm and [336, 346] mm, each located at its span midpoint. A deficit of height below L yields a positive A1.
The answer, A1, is 0.1 mm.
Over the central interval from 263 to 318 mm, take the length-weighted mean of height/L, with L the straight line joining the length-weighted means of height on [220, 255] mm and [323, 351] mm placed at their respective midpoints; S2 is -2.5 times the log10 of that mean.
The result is 0.48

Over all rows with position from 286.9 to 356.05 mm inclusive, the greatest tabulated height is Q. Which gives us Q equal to 263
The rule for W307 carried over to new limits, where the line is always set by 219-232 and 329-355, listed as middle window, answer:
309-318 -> 2.6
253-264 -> -2.0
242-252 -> -1.4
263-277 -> -0.9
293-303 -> 7.9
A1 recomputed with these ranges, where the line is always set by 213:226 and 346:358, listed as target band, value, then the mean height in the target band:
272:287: 2.93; 188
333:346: 0.34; 240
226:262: 2.29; 212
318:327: 1.06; 215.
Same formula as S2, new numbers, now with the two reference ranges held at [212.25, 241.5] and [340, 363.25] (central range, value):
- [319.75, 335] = 0.02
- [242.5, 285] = -0.05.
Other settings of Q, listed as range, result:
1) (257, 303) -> 252.9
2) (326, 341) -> 256.1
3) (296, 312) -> 149.9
